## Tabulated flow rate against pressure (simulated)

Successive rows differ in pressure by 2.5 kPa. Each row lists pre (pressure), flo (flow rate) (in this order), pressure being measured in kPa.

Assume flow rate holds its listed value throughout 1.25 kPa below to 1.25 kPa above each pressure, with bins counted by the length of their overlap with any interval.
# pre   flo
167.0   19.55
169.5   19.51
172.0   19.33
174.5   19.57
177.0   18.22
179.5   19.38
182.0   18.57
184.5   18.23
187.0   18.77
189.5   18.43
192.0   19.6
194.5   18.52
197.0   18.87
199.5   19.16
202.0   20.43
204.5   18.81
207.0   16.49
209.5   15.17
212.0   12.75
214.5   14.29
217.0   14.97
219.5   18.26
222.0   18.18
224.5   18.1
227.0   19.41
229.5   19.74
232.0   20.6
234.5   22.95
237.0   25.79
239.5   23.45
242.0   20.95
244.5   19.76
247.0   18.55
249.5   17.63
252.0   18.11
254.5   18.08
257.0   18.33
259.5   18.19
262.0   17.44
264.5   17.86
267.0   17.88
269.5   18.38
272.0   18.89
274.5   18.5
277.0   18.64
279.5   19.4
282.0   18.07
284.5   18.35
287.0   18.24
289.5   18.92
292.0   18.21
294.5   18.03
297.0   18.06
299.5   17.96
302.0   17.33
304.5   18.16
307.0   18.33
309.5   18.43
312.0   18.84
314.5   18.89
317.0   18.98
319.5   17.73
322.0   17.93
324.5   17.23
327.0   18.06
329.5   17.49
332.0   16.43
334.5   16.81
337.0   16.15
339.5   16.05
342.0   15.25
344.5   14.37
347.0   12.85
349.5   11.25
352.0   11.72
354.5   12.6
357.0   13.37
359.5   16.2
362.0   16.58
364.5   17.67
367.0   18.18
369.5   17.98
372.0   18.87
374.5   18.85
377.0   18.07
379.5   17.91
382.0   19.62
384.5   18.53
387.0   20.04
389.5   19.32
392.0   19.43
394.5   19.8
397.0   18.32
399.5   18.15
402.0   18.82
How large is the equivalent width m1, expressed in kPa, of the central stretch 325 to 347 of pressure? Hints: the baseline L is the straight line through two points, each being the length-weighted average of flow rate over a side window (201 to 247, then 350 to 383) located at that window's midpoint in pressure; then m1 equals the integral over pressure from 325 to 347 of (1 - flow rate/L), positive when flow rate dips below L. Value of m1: 1.2 kPa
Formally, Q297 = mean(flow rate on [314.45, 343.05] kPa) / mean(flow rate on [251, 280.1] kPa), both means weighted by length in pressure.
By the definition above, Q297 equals 0.94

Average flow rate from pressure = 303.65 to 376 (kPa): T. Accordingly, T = 16.6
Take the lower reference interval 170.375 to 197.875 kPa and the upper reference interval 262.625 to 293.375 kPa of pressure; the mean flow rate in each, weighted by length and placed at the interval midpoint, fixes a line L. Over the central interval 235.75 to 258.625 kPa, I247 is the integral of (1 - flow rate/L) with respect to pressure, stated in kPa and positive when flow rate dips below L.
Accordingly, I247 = -1.8 kPa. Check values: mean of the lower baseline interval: 18.9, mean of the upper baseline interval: 18.4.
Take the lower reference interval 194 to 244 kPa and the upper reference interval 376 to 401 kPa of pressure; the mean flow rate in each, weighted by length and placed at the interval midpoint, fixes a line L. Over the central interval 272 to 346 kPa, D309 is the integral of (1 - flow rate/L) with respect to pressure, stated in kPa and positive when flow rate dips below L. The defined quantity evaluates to 4.5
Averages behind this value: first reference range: 18.9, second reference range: 18.9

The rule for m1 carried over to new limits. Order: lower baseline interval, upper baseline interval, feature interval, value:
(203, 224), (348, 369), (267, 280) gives -2.50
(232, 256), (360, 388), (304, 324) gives 1.01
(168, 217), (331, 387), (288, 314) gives -2.13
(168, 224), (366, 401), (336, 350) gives 3.13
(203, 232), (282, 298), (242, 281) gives -1.39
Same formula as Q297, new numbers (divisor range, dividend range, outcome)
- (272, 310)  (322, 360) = 0.83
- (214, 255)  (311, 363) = 0.82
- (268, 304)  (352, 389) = 0.94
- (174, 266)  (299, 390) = 0.91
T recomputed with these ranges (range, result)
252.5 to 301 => 18.3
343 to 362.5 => 13.5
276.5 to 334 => 18.1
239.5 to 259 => 19.1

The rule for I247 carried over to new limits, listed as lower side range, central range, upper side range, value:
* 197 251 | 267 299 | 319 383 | -1.40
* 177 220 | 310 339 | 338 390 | -1.65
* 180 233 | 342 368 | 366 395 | 5.91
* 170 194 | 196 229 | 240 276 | 2.51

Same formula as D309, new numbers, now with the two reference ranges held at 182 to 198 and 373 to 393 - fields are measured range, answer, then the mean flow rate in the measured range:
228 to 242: -2.6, 22.3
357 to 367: 1.3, 16.6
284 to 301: 0.6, 18.2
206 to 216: 2.2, 14.6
